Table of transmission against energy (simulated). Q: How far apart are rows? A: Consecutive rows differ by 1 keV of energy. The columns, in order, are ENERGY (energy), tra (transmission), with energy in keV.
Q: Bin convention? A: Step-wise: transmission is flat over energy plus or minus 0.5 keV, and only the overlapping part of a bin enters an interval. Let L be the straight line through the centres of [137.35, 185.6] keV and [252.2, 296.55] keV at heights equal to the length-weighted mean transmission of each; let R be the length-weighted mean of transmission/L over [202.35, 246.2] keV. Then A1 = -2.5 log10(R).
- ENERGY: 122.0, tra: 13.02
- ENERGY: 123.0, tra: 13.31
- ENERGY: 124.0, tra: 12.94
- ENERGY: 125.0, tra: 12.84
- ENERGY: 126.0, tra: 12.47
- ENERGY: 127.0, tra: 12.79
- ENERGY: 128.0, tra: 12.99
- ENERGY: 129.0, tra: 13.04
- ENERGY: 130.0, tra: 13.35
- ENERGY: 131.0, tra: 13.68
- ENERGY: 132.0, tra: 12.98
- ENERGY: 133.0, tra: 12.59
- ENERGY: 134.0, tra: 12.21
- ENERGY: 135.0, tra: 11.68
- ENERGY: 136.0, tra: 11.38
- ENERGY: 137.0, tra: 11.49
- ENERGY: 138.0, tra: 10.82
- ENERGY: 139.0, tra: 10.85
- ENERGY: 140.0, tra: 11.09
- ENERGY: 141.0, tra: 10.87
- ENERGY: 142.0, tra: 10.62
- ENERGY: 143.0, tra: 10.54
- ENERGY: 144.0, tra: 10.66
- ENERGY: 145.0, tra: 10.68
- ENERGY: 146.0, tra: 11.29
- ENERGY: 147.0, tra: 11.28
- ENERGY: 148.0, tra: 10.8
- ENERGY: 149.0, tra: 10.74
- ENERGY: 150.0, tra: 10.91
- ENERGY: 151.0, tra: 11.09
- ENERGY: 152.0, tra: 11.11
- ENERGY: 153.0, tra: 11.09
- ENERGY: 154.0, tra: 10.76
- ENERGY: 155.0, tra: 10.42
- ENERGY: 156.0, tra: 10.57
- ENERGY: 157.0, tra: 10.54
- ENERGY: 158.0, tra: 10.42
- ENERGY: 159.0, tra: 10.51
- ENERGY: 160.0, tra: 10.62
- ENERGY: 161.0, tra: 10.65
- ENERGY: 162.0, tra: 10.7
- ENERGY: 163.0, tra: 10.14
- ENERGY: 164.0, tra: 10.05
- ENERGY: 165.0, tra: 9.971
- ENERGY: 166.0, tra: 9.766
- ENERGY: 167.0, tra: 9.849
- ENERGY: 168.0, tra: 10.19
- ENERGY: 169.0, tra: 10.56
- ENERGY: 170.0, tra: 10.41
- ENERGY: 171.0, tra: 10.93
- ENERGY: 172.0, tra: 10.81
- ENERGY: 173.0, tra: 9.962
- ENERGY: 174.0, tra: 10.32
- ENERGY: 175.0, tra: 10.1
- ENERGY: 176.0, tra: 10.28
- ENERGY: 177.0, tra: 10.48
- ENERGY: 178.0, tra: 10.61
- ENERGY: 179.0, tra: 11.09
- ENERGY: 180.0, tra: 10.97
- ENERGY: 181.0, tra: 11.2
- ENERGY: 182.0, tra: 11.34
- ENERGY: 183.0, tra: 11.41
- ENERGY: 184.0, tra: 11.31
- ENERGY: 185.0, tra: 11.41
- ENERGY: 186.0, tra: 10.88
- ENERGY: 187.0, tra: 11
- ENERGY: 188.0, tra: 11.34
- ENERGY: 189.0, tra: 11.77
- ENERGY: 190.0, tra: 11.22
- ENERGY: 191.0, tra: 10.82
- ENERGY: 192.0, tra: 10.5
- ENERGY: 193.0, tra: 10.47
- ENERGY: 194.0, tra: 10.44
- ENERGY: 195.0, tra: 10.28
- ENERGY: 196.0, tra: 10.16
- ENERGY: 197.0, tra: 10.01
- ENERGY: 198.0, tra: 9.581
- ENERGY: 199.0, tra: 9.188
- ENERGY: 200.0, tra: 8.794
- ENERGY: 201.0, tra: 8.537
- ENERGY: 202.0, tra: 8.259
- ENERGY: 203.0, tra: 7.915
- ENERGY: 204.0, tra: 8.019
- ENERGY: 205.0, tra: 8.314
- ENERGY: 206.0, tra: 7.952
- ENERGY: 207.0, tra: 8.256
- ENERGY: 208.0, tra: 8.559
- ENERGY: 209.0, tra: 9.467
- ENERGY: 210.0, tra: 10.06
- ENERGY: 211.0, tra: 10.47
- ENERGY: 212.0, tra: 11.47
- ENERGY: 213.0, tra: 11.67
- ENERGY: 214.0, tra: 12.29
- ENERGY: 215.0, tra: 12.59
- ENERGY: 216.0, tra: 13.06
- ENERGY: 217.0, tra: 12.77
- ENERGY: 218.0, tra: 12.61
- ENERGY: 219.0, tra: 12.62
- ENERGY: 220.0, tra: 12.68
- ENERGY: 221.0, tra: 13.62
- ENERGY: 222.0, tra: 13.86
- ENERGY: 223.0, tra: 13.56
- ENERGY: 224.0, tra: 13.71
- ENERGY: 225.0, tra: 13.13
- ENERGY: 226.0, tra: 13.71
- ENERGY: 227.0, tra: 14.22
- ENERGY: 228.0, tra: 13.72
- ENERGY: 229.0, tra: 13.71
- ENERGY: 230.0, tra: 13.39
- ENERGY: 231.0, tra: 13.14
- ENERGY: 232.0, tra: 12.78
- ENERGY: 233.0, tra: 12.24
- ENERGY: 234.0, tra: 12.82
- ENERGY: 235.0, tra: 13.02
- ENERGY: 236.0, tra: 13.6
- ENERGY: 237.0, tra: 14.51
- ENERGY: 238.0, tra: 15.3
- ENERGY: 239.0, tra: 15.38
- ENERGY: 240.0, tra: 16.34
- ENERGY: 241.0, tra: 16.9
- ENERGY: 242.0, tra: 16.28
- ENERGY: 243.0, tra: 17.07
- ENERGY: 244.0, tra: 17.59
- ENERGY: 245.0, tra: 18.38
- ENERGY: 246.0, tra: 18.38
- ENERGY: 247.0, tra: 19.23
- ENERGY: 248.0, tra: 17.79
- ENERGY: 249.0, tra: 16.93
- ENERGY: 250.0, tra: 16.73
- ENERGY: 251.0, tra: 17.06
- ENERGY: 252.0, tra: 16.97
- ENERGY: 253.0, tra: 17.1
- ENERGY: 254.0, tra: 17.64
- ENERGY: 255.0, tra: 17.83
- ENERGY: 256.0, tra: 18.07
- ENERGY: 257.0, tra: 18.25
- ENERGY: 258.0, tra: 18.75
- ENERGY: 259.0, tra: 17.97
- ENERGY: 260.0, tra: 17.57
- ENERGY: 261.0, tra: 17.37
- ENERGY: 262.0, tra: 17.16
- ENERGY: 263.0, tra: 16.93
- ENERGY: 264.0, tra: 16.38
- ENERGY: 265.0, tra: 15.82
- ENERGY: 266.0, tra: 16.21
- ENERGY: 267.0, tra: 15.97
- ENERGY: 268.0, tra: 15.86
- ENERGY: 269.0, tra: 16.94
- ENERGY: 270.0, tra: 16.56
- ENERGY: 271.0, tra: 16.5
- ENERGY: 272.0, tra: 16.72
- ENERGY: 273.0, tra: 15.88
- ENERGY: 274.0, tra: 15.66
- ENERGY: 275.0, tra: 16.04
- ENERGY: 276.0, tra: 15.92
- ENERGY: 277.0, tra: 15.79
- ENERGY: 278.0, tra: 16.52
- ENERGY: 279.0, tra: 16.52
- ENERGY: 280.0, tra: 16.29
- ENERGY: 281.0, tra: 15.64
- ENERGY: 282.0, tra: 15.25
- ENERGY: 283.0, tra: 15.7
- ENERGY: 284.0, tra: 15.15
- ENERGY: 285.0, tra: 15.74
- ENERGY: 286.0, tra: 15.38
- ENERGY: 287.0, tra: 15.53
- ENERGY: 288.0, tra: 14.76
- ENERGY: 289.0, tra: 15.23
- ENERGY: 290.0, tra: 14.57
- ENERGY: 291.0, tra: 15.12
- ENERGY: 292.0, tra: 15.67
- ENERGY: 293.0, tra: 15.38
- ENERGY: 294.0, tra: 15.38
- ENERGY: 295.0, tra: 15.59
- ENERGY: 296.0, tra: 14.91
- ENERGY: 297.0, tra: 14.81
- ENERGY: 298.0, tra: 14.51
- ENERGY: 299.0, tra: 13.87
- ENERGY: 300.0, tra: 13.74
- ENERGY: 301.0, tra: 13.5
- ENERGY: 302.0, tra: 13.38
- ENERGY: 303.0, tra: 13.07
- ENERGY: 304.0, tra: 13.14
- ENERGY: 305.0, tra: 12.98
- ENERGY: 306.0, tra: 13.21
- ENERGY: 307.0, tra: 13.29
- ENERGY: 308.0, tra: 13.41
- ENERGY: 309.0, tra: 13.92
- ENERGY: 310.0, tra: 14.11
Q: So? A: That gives 0.08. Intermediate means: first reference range 10.7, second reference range 16.3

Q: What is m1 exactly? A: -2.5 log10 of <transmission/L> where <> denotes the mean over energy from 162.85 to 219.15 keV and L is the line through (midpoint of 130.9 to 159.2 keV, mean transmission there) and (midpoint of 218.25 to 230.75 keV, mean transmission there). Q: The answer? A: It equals 0.195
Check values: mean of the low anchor 11.1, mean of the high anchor 13.5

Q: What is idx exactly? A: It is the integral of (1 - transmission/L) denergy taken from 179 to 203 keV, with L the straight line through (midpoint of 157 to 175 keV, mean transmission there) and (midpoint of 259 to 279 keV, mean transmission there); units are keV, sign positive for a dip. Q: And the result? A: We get 2.74 keV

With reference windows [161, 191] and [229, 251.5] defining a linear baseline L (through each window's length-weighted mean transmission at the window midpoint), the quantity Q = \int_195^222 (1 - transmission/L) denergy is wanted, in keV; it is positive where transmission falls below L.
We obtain 5.79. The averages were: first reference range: 10.7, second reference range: 15.6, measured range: 10.4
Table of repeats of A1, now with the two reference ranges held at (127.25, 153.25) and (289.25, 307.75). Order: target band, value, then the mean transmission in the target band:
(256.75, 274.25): -0.22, 16.8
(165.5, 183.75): 0.15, 10.6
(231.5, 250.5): -0.19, 15.9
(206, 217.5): 0.18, 10.8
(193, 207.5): 0.36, 9.03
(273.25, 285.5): -0.14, 15.9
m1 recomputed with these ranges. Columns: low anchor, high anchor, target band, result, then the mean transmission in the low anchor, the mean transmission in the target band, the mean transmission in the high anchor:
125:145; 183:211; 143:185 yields 0.03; 11.9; 10.7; 9.84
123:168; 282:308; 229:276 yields -0.19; 11.3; 16.3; 14.5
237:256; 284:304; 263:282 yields -0.03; 17.1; 16.2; 14.7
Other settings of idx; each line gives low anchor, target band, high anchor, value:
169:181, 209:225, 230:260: 1.9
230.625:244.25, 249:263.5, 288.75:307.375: -2.9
